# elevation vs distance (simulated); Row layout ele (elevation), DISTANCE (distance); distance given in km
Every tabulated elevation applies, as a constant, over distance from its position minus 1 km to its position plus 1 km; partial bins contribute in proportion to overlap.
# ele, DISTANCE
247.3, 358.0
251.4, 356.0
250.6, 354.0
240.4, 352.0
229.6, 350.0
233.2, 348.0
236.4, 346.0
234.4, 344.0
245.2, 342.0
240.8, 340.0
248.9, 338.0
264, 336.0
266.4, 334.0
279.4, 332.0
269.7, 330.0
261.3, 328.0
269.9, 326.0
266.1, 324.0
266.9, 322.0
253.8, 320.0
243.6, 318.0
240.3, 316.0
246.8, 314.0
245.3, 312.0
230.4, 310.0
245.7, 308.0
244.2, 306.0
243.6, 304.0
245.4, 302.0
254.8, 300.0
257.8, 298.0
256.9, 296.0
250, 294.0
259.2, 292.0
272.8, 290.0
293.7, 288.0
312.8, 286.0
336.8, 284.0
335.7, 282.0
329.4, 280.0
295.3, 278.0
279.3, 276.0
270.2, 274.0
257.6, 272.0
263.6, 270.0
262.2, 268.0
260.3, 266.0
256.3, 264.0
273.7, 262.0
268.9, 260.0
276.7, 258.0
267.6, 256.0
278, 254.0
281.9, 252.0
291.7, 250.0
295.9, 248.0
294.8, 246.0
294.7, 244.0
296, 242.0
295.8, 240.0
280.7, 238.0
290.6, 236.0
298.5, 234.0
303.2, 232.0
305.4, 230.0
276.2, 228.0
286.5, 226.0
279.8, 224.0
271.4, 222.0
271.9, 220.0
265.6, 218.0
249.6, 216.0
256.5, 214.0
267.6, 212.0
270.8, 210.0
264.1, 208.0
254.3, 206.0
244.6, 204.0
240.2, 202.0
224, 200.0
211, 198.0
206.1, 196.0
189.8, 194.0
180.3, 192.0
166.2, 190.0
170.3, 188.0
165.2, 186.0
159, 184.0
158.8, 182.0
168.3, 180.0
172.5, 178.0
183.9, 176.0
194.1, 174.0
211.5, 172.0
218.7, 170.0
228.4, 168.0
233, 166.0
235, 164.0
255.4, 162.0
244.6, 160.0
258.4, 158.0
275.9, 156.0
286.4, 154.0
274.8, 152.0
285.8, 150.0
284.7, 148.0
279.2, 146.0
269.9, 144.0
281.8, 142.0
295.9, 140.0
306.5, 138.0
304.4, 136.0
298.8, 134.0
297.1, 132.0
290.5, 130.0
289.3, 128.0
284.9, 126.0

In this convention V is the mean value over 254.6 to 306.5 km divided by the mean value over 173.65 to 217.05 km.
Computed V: 1.31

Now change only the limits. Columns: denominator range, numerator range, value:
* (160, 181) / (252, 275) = 1.26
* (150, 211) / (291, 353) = 1.14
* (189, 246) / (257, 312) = 1.05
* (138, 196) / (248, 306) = 1.22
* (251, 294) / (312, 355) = 0.89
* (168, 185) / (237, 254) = 1.56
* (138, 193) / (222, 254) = 1.27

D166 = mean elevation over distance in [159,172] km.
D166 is 234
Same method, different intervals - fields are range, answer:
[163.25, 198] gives 191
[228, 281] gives 283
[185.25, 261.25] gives 259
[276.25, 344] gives 266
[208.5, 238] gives 278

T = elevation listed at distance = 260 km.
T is 268.9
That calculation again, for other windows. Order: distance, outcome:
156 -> 275.9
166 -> 233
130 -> 290.5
